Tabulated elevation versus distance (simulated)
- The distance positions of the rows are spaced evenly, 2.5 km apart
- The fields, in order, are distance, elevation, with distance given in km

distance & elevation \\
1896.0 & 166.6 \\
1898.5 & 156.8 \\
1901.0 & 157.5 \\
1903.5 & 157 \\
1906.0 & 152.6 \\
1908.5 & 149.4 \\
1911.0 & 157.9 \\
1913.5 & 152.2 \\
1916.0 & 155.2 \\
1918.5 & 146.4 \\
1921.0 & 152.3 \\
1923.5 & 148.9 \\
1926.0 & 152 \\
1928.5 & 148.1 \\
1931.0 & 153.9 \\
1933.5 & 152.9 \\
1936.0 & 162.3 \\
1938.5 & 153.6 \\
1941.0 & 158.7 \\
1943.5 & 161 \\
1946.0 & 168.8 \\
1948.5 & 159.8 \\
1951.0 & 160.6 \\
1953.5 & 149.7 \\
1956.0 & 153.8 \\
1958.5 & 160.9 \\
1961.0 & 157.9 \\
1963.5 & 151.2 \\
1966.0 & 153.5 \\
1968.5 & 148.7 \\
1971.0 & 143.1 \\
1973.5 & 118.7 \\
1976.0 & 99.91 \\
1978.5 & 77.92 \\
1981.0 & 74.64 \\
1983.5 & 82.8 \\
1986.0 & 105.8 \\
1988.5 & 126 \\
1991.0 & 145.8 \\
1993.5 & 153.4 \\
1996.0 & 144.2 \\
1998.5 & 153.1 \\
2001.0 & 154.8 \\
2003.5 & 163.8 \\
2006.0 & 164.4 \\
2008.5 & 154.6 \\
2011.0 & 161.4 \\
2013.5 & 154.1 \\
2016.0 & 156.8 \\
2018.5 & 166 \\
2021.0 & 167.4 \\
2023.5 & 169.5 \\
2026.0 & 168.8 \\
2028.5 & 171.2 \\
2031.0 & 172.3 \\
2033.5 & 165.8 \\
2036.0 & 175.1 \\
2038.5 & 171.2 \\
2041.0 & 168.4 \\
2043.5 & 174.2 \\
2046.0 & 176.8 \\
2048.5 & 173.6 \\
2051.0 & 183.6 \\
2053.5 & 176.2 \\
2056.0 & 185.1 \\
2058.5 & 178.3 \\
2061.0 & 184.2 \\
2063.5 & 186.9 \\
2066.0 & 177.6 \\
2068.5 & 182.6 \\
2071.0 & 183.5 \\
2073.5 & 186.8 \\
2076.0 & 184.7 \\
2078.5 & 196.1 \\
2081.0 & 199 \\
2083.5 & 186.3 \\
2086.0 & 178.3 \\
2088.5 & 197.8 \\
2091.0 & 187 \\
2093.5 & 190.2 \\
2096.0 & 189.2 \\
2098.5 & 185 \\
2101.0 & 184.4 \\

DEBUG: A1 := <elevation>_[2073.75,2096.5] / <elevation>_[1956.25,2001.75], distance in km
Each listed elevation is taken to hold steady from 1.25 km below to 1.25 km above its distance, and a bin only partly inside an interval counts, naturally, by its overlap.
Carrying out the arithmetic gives 1.4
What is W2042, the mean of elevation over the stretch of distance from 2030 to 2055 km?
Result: 174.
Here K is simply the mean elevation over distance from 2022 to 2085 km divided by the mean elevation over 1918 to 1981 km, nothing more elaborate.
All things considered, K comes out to 1.2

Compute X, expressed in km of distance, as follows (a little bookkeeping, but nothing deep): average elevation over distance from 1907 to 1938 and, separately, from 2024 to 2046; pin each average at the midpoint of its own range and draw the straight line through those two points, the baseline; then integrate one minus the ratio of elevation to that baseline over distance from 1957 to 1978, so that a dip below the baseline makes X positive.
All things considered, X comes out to 2.7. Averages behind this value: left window 153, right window 171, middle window 140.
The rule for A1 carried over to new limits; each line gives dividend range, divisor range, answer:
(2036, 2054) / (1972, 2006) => 1.40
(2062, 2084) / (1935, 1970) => 1.19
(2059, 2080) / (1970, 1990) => 1.79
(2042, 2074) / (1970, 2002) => 1.49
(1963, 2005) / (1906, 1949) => 0.83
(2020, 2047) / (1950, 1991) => 1.32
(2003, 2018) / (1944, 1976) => 1.06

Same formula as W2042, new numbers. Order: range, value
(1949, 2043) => 148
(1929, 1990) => 139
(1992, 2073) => 169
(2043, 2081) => 183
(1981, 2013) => 140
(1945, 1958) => 158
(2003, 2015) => 159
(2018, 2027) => 168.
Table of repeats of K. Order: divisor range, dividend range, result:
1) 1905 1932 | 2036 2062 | 1.17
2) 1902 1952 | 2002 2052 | 1.08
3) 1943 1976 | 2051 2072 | 1.21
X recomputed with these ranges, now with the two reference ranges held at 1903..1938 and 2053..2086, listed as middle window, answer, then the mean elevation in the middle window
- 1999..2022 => 1.6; 160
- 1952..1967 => 0.6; 155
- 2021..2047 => 0.9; 171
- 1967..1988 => 7.3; 108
